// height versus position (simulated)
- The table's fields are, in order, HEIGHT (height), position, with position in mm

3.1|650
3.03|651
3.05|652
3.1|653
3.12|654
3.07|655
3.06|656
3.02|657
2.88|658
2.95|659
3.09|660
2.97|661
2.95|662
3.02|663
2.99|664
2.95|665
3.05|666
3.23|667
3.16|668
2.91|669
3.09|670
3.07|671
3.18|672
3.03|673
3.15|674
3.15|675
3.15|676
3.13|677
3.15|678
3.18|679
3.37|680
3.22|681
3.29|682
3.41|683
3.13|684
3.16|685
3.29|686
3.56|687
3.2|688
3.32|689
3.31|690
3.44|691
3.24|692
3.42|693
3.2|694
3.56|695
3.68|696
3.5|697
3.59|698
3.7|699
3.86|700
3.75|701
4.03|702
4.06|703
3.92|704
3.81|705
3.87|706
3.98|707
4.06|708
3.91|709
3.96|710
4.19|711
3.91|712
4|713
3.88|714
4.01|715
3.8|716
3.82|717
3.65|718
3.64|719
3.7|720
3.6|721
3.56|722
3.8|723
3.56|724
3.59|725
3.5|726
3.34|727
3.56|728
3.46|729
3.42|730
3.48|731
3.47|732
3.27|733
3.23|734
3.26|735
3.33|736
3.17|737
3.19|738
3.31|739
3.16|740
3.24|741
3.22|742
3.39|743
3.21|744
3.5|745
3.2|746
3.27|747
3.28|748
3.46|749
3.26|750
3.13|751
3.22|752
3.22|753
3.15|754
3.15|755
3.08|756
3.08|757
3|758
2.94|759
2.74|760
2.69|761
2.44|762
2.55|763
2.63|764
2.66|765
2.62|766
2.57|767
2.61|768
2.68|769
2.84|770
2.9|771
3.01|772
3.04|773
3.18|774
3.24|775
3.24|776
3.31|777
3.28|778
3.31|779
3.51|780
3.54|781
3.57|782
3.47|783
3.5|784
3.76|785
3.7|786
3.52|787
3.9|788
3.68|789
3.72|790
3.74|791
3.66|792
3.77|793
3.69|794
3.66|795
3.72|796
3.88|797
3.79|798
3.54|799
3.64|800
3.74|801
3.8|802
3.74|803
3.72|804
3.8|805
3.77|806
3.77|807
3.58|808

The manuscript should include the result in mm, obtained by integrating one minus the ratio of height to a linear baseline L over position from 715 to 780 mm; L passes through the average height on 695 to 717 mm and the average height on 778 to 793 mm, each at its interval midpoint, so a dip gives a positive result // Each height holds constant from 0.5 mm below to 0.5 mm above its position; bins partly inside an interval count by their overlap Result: 9.0 mm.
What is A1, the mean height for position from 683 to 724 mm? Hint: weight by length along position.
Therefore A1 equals 3.67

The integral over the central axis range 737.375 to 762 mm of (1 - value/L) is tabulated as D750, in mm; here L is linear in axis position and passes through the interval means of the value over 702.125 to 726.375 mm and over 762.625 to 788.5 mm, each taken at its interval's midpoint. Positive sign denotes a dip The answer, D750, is 2.1 mm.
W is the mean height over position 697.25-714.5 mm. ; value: 3.9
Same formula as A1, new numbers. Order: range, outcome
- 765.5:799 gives 3.38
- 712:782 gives 3.26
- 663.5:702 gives 3.29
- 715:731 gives 3.61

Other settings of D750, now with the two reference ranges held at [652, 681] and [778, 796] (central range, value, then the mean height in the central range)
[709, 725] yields -2.4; 3.8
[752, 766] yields 2.5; 2.88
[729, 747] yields 0.5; 3.3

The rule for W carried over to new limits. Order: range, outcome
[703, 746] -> 3.59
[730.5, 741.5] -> 3.28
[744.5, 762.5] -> 3.1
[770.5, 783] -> 3.27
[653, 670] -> 3.03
